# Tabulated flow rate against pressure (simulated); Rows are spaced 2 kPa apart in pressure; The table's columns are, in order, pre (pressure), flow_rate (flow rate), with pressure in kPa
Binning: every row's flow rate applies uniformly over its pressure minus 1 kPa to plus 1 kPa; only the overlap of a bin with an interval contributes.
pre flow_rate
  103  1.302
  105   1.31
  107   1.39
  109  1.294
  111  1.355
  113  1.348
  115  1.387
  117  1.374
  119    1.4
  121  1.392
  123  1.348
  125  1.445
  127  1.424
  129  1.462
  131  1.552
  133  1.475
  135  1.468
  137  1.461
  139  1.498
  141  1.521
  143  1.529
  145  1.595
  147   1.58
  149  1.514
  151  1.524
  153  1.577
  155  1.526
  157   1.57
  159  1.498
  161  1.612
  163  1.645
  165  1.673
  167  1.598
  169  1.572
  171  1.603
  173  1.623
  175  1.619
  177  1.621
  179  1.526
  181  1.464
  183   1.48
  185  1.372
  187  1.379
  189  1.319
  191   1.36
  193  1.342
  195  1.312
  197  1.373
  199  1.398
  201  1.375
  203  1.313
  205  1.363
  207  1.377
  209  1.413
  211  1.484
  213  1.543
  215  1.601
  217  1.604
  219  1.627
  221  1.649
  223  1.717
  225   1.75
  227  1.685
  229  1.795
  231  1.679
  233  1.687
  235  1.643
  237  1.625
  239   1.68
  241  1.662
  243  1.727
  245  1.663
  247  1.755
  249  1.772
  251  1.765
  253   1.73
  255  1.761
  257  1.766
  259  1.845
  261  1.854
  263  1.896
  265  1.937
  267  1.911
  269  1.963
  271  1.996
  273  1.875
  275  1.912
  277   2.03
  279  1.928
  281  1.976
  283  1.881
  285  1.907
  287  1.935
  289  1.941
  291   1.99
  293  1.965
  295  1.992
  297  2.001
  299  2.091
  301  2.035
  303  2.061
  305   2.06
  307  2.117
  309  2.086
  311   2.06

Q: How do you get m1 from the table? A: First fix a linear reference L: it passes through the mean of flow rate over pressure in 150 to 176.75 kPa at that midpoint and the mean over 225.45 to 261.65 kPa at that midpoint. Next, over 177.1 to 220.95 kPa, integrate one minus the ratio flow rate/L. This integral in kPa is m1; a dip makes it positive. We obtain 5.6 kPa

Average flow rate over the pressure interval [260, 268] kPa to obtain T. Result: 1.9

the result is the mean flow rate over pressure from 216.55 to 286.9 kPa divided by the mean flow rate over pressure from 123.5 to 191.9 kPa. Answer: 1.18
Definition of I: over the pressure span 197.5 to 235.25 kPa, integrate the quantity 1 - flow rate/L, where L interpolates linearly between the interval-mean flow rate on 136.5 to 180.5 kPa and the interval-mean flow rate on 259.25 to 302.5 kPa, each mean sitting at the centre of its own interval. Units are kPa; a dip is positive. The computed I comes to 4.2 kPa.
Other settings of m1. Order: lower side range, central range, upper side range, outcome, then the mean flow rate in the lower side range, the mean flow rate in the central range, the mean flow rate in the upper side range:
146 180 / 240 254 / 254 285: 0.84 kPa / 1.58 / 1.72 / 1.9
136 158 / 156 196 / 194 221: -0.34 kPa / 1.54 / 1.51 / 1.45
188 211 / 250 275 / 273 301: -0.88 kPa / 1.36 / 1.86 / 1.96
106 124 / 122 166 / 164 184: -1.57 kPa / 1.37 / 1.52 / 1.58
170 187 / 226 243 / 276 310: 0.72 kPa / 1.53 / 1.68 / 2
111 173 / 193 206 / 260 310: 2.60 kPa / 1.51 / 1.35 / 1.97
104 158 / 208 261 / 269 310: 3.62 kPa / 1.46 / 1.68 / 1.99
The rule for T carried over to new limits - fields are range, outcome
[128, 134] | 1.5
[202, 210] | 1.37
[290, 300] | 2.01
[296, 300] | 2.05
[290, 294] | 1.98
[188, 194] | 1.34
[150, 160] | 1.54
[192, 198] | 1.34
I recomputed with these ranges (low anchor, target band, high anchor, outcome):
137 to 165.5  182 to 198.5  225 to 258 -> 2.6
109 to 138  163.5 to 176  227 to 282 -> -0.5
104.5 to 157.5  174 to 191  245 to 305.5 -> 1.6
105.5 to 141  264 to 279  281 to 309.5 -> -0.2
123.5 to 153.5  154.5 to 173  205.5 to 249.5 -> -0.6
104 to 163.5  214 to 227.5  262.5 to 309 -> 0.8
